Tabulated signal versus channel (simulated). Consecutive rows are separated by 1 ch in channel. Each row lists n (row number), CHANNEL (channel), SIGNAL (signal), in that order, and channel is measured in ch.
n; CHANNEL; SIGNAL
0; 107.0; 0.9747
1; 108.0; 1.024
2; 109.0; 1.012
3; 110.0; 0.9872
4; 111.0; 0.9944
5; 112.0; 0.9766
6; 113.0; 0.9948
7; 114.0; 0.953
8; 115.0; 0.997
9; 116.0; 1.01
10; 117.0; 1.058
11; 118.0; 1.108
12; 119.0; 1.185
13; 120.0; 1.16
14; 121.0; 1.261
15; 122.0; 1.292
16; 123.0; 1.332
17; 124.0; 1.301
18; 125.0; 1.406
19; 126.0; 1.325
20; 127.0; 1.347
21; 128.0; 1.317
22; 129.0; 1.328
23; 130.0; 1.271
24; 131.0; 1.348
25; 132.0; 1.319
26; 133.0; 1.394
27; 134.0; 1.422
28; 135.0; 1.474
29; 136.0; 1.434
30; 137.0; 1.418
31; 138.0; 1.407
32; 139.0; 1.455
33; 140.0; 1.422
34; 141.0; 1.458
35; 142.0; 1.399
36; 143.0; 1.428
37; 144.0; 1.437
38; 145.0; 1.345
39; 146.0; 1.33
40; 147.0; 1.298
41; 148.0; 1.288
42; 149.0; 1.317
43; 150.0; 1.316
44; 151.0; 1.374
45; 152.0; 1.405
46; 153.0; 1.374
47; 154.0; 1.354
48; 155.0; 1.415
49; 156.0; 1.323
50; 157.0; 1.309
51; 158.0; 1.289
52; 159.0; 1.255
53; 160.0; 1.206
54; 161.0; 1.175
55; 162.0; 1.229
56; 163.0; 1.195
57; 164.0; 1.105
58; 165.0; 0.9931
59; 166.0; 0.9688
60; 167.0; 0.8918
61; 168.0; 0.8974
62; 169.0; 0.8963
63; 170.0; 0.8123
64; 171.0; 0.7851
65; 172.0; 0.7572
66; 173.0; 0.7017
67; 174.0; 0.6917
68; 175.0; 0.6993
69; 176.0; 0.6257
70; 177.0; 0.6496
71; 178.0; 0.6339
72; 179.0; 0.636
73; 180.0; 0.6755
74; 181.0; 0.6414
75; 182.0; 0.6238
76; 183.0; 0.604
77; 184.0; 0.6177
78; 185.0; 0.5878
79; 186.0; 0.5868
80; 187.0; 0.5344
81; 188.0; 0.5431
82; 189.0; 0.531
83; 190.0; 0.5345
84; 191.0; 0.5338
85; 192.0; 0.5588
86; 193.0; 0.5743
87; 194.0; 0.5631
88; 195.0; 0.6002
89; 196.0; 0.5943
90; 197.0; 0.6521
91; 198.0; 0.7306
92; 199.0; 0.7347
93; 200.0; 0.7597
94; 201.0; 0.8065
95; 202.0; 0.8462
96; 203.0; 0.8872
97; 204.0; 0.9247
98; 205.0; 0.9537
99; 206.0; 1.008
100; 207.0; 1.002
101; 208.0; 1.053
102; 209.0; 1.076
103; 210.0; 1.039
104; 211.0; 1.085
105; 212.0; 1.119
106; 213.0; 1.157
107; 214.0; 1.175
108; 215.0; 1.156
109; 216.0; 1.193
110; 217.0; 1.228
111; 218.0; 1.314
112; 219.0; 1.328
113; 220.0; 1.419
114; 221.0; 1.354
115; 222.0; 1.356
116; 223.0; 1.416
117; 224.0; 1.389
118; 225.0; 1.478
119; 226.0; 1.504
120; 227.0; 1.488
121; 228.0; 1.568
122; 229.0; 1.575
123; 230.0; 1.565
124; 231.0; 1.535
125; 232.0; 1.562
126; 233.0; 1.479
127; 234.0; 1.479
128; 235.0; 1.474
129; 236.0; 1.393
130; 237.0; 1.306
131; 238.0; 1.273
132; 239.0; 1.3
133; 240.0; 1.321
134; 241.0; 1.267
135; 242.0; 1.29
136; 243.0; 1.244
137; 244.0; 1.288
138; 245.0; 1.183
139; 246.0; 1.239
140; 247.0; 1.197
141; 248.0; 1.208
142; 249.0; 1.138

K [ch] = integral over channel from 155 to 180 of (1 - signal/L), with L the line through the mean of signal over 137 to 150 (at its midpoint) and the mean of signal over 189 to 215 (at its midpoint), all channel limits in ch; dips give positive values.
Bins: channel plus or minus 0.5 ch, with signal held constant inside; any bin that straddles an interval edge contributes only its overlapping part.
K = 4.7 ch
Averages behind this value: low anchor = 1.38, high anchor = 0.839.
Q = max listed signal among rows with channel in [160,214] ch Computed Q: 1.229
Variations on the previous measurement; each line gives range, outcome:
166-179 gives 0.9688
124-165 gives 1.474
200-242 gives 1.575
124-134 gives 1.422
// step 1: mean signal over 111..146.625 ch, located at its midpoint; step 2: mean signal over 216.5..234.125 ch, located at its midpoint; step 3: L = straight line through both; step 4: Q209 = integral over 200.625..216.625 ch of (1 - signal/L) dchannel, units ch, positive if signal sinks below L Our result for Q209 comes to 4.3 ch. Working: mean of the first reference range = 1.28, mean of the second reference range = 1.45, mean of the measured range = 1.03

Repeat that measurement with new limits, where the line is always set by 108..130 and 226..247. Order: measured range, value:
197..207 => 3.6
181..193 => 6.7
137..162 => -2.7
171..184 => 6.2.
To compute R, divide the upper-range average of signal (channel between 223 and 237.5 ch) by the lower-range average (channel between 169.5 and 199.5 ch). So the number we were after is 2.34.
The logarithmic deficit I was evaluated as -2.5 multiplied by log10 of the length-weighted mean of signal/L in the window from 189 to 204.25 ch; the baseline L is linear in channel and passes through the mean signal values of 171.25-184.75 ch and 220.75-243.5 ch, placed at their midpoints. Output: 0.34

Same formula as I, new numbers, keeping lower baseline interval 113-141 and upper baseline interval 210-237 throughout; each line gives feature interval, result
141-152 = -0.048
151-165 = 0.033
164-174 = 0.466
